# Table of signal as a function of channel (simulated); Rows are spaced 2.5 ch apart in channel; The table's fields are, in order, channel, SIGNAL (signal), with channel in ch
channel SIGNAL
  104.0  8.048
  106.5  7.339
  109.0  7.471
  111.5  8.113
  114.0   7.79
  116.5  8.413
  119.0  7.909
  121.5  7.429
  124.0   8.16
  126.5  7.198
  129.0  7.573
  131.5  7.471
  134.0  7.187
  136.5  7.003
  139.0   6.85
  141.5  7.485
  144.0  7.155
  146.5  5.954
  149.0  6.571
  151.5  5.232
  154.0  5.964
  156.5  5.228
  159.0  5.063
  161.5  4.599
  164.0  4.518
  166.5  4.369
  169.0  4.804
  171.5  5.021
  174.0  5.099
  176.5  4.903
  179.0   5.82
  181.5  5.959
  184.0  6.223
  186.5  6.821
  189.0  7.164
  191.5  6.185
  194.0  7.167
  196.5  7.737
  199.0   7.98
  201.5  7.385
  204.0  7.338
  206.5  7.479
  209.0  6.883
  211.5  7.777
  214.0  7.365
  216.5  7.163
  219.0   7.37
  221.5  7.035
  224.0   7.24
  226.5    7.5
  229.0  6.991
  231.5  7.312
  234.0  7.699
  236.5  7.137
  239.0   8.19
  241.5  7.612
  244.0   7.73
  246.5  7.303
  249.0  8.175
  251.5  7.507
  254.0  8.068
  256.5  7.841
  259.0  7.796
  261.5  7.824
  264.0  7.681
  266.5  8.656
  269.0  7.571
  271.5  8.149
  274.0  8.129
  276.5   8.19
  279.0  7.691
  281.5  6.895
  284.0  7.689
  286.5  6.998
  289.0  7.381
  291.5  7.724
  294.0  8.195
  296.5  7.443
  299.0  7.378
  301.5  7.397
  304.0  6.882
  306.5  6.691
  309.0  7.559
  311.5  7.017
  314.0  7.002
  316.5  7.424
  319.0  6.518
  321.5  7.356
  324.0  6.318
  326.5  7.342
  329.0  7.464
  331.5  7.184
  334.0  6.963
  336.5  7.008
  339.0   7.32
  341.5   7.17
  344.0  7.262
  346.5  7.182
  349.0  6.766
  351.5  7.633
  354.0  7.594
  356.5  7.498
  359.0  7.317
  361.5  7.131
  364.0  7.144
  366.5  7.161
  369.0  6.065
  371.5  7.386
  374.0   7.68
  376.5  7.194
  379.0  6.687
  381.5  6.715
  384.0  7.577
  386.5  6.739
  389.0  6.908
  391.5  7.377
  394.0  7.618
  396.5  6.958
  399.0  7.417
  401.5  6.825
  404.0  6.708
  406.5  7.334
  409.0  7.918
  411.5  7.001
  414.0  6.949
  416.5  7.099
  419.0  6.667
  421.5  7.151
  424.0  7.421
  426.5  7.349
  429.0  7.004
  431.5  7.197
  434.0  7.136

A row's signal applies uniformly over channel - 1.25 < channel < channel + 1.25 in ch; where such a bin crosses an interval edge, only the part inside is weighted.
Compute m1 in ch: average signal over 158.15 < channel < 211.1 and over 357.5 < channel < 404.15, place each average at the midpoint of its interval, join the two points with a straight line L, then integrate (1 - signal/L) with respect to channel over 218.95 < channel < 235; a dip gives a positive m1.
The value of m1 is -2.4 ch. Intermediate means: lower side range 6.15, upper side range 7.1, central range 7.3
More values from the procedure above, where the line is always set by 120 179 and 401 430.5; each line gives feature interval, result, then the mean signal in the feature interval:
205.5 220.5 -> -2.3 ch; 7.33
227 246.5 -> -3.2 ch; 7.51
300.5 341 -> -1.9 ch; 7.09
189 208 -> -3.0 ch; 7.31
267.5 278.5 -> -2.4 ch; 8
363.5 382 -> -0.1 ch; 7.01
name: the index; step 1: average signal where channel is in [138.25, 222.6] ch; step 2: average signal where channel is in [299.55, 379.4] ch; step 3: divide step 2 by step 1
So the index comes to 1.1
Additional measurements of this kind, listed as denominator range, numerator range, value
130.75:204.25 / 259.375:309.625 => 1.23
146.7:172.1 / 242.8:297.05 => 1.50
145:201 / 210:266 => 1.29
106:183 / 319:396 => 1.11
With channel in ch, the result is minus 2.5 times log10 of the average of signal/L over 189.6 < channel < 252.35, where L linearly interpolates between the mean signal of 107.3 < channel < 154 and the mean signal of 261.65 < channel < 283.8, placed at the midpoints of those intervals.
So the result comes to 0.033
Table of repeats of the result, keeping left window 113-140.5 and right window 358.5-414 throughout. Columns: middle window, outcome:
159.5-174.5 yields 0.50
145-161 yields 0.31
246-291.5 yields -0.06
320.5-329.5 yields 0.02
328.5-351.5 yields 0.01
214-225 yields 0.03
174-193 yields 0.22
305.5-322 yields 0.03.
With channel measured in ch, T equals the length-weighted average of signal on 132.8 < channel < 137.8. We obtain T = 7.09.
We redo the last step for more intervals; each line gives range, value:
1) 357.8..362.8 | 7.22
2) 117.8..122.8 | 7.67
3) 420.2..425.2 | 7.28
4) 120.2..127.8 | 7.6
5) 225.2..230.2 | 7.25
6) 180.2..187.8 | 6.34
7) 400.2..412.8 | 7.16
